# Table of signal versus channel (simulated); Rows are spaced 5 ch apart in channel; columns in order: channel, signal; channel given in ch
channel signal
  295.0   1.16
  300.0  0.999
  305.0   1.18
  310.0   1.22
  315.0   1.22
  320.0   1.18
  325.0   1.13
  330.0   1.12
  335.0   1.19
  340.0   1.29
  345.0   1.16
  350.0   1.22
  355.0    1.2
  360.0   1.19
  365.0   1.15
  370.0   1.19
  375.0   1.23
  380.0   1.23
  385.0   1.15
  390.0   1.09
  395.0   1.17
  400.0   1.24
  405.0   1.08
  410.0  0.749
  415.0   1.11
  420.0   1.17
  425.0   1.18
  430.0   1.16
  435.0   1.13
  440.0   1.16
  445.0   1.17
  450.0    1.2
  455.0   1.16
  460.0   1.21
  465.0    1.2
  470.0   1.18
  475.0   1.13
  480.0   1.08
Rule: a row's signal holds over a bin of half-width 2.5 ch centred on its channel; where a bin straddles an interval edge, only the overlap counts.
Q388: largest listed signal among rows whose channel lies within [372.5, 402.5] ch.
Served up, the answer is 1.24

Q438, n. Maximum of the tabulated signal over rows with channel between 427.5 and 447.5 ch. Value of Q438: 1.17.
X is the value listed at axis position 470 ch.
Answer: 1.18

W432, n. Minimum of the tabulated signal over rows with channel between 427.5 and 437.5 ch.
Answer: 1.13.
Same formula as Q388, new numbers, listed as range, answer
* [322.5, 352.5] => 1.29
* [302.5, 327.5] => 1.22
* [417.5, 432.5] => 1.18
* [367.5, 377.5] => 1.23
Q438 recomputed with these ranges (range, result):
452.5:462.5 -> 1.21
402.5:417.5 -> 1.11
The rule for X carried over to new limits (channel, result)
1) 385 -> 1.15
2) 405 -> 1.08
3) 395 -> 1.17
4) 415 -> 1.11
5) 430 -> 1.16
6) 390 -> 1.09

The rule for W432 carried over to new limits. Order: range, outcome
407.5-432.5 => 0.749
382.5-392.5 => 1.09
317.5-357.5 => 1.12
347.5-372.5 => 1.15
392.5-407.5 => 1.08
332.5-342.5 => 1.19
